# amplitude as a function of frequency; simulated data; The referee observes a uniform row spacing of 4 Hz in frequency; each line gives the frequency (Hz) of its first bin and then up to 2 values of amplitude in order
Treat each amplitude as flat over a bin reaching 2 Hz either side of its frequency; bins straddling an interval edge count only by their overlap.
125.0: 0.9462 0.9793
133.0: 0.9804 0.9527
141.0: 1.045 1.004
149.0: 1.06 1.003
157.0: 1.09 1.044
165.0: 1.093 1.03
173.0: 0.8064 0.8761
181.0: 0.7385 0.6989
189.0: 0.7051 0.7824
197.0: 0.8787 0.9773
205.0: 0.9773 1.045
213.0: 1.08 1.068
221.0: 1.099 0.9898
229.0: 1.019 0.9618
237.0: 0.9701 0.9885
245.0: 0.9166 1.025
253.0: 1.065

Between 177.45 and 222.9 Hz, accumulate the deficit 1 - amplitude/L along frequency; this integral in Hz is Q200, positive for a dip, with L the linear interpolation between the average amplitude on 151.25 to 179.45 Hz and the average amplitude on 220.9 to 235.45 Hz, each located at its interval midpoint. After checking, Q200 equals 3.9 Hz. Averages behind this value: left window 0.988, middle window 0.912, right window 1.01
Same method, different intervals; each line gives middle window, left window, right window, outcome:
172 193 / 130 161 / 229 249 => 5.0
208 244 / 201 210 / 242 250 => -1.4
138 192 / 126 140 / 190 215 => 1.5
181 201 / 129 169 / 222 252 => 4.4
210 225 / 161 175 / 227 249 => -1.4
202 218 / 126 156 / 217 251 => -0.6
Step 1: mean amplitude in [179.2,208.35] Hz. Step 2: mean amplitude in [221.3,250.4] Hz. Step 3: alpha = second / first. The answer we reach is 1.18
